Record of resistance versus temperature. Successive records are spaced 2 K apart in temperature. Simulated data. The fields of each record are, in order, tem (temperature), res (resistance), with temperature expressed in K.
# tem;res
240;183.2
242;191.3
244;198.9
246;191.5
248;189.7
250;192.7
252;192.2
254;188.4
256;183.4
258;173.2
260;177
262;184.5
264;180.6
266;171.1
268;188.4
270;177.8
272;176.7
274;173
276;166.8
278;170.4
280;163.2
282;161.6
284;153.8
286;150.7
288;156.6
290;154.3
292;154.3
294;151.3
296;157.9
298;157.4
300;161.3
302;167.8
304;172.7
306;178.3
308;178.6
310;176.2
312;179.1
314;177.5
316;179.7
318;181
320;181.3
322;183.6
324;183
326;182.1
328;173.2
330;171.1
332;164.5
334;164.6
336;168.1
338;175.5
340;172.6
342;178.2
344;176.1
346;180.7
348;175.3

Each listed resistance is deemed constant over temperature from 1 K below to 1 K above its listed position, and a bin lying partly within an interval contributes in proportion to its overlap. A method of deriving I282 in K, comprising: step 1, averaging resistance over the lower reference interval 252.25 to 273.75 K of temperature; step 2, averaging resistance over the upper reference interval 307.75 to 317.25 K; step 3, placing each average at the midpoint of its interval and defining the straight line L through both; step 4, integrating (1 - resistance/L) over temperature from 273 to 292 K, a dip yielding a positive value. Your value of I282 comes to 2.0 K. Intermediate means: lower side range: 180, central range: 161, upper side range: 178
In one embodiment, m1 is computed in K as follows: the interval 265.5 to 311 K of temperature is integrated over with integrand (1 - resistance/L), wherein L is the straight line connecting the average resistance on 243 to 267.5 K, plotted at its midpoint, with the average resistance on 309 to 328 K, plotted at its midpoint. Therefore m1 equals 4.12 K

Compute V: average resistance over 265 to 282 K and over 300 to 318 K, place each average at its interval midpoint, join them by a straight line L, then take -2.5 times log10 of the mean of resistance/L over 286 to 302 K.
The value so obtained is 0.12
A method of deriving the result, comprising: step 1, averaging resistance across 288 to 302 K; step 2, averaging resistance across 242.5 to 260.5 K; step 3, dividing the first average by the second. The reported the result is 0.84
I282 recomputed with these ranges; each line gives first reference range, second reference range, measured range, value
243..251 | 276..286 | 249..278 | -0.38 K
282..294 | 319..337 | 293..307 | -0.29 K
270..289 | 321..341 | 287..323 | -0.05 K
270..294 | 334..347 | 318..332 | -0.58 K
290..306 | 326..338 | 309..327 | -1.52 K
